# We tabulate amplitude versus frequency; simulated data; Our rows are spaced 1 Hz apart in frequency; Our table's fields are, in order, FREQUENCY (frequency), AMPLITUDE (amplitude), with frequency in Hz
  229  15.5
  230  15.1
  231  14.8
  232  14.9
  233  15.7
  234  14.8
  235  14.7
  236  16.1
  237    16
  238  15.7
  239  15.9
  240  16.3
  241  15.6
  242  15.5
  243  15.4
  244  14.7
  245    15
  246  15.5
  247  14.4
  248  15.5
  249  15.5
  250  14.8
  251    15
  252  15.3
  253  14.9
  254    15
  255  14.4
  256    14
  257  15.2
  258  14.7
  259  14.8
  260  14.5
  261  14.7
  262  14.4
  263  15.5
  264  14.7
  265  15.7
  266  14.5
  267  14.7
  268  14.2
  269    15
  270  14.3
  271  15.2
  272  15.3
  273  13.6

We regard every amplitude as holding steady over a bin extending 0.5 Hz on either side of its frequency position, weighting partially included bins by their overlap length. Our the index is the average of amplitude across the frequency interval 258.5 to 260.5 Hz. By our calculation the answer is 14.7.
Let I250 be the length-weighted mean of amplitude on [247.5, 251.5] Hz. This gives 15.2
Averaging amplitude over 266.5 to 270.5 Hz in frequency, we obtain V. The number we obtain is 14.6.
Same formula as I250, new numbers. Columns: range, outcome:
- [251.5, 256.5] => 14.7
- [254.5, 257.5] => 14.5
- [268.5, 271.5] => 14.8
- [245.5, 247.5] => 14.9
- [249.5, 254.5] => 15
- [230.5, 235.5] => 15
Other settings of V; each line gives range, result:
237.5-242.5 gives 15.8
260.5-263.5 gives 14.9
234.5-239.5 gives 15.7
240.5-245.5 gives 15.2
